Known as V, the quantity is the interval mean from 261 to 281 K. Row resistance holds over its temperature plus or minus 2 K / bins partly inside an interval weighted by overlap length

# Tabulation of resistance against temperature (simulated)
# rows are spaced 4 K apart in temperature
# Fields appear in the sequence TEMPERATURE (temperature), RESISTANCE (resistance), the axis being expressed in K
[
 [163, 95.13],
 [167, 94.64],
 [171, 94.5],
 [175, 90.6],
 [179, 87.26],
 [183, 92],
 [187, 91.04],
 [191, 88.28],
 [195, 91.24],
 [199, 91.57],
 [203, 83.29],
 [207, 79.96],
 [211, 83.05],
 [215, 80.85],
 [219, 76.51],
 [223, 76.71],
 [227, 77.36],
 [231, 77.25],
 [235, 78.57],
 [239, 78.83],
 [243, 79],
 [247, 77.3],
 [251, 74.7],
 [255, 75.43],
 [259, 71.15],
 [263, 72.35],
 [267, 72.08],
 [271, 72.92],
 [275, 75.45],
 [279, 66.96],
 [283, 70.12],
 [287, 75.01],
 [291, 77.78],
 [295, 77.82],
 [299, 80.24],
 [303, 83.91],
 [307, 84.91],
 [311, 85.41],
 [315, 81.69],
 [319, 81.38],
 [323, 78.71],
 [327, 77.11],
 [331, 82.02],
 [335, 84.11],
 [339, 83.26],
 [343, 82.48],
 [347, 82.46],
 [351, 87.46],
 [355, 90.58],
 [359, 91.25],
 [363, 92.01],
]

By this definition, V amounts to 72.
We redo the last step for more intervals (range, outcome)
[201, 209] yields 81.6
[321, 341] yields 81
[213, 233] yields 77.7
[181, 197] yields 90.6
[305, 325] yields 82.4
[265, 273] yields 72.5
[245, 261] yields 74.6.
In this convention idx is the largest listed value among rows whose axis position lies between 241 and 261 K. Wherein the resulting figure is 79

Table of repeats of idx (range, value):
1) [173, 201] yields 92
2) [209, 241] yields 83.05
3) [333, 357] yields 90.58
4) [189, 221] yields 91.57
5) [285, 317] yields 85.41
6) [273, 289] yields 75.45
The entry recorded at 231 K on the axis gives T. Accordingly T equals 77.25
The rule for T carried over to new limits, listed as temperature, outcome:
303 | 83.91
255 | 75.43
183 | 92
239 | 78.83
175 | 90.6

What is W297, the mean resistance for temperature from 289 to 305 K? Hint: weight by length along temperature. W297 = 79.9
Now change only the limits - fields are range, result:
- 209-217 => 81.9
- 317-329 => 79.1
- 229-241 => 78.2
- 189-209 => 86.9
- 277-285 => 68.5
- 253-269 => 72.8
